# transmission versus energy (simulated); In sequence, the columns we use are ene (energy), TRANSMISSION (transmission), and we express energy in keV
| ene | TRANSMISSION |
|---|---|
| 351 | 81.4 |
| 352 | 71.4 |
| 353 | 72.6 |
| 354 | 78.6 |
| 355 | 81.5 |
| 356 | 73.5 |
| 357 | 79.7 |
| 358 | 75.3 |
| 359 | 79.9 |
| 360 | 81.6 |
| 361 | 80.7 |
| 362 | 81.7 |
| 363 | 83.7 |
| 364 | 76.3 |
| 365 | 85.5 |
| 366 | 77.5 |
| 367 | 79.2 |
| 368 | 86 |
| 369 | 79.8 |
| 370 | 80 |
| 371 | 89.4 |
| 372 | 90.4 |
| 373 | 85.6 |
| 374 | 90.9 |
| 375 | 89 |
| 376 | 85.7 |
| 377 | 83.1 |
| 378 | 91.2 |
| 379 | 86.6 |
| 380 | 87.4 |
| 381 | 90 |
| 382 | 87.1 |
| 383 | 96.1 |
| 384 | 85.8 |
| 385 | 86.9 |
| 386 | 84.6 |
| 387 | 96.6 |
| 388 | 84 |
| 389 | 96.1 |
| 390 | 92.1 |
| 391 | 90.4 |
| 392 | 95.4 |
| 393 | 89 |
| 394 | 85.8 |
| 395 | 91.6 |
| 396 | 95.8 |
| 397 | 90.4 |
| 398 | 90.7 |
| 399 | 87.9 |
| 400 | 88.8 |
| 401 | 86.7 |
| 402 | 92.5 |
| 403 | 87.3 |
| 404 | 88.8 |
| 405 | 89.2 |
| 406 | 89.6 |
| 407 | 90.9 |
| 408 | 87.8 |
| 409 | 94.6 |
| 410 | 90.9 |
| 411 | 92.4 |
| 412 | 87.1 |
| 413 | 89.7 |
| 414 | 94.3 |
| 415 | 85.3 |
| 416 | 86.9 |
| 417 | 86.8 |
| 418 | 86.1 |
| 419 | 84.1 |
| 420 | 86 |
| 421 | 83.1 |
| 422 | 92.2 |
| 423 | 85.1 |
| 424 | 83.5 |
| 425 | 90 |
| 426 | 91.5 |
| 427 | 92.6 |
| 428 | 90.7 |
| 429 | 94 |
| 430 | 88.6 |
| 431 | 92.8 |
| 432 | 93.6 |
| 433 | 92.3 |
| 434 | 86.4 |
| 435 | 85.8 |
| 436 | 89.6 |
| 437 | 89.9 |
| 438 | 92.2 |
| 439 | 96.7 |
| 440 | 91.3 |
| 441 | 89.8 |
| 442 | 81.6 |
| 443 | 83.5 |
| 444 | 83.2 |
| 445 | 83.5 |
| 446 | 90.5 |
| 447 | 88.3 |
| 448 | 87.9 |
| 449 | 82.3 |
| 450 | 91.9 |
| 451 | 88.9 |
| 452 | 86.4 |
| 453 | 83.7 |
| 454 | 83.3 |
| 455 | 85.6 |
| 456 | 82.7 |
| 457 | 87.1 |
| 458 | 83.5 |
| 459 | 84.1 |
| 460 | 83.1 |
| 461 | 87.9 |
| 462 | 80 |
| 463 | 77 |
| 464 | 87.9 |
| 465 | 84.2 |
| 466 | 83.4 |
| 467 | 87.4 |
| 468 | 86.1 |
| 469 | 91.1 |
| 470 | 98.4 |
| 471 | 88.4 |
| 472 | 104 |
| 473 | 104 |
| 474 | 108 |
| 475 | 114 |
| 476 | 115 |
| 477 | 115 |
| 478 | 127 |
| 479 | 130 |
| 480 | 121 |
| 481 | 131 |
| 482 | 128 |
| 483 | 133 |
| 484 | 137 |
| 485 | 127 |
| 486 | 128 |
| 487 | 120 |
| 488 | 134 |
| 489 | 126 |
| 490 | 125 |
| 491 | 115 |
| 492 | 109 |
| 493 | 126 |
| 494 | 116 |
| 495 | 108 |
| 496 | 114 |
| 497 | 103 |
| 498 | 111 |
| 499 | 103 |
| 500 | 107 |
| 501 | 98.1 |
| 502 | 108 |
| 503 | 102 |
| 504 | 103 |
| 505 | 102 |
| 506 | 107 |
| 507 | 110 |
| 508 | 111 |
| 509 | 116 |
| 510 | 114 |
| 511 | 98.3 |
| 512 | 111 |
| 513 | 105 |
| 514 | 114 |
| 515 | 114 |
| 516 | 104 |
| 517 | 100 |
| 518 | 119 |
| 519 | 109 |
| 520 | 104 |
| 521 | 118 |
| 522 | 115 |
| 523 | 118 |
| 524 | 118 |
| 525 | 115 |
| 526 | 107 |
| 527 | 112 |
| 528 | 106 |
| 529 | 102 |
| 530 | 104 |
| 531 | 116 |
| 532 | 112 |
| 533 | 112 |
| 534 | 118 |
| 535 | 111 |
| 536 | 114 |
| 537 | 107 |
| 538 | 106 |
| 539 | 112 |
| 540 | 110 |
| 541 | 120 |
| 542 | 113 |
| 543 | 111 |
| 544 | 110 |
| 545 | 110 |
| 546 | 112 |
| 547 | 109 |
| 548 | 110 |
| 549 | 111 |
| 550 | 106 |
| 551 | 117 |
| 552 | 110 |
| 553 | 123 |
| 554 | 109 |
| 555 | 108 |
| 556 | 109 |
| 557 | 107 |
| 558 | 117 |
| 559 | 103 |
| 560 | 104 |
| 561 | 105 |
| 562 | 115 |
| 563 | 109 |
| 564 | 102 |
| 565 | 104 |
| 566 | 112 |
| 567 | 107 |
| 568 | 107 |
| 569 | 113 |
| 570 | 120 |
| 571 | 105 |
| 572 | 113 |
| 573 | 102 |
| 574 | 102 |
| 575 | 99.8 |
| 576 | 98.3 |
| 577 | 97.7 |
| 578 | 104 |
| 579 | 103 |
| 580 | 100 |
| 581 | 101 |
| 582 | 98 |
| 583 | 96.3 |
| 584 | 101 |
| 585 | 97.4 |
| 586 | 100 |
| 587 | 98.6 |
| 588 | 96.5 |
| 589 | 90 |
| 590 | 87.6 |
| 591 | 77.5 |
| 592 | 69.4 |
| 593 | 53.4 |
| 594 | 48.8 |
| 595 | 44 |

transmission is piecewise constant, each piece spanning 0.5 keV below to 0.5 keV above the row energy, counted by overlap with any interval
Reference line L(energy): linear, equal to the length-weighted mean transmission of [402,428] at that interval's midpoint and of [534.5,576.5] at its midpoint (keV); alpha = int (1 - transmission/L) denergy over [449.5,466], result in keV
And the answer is 1.8 keV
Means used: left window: 88.7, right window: 109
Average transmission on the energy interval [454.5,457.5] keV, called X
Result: 85.1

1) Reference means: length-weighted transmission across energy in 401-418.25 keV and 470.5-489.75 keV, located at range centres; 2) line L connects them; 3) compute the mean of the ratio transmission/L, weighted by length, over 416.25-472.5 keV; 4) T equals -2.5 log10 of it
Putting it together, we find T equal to 0.19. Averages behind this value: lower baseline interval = 89.4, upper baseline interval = 121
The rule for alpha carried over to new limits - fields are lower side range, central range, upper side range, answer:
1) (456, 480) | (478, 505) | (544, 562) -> -4.8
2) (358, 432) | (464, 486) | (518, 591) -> -2.7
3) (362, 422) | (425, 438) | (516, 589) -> 0.3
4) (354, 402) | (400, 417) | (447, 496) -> 0.4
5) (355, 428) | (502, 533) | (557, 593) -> -4.1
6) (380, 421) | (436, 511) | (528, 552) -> -0.7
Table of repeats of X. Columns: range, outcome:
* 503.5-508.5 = 107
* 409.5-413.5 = 90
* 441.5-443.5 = 82.5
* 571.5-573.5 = 108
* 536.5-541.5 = 111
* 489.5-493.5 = 119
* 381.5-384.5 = 89.7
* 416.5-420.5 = 85.8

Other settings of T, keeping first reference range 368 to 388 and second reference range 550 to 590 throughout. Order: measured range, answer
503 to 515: -0.09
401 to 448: 0.03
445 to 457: 0.09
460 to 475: 0.05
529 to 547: -0.09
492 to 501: -0.12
